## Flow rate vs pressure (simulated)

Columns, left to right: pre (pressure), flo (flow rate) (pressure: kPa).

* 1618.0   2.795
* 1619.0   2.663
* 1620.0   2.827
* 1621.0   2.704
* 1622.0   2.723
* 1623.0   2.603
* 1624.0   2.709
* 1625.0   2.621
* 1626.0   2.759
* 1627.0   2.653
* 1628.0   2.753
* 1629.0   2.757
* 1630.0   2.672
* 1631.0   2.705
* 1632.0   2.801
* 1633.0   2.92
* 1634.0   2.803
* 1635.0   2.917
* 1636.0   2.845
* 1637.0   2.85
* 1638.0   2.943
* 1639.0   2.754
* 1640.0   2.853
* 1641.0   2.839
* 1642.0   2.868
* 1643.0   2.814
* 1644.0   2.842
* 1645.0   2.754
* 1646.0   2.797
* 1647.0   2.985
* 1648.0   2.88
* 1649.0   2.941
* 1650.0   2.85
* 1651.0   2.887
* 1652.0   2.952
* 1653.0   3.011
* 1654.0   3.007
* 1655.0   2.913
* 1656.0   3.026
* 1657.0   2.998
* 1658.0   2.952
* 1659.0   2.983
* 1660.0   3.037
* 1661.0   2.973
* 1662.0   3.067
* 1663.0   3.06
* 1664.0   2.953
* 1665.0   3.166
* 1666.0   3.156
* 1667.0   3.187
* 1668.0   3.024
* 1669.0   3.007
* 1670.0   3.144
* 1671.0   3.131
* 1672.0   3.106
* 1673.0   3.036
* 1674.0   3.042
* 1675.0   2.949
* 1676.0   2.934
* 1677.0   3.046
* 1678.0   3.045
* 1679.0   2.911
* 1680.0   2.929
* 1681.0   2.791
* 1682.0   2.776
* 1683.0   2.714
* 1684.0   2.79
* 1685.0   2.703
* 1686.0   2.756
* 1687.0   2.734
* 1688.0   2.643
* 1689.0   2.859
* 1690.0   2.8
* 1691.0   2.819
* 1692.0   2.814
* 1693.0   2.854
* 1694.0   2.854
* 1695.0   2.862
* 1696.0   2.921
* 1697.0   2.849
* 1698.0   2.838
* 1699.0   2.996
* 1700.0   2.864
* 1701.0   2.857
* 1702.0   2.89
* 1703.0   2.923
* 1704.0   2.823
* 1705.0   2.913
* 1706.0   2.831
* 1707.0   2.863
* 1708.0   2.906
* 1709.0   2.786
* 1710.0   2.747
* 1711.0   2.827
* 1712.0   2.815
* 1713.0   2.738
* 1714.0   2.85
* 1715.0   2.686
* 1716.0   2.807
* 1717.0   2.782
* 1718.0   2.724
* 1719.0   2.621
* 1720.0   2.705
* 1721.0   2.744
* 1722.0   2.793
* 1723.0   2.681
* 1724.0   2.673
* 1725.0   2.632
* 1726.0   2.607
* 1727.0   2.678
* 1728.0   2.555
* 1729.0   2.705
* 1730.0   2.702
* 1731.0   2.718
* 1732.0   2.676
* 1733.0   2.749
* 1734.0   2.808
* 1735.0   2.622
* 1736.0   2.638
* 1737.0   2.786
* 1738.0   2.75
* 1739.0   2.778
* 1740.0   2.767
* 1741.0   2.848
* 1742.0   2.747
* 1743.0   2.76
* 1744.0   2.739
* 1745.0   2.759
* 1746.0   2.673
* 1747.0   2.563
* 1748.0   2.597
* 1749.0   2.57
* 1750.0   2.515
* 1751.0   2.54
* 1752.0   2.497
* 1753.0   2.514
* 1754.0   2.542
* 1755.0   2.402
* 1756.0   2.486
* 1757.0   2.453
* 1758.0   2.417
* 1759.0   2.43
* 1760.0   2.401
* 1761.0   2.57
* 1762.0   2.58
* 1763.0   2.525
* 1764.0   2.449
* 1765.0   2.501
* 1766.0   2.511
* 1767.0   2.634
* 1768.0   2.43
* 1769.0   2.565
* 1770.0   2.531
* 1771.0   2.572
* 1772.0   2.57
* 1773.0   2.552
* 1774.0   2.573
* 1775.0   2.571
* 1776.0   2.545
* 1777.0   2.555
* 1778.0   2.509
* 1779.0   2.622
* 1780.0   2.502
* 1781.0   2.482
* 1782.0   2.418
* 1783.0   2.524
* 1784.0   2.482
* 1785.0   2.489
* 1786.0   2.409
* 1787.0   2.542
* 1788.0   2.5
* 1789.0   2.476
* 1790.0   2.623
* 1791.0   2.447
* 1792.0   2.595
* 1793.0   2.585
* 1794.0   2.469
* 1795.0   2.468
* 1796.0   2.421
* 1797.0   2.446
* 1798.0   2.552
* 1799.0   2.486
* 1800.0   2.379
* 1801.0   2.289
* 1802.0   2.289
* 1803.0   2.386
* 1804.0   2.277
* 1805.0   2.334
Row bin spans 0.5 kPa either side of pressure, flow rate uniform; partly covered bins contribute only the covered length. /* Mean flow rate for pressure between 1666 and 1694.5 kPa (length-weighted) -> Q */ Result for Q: 2.91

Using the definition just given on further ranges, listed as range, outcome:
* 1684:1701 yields 2.82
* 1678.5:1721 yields 2.81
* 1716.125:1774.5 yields 2.62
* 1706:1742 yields 2.74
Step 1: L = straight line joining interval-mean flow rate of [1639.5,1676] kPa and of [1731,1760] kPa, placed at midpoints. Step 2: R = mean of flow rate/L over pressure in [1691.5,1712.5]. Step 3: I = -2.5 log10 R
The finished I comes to -0.02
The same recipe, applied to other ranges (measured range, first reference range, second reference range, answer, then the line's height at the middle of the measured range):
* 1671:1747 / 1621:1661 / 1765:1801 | -0.045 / 2.69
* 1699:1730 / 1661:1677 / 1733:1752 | 0.024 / 2.83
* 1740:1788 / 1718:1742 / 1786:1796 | 0.021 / 2.6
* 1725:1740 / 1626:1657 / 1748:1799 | -0.033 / 2.62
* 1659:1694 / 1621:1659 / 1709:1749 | -0.057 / 2.79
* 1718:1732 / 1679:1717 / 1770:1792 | 0.019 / 2.73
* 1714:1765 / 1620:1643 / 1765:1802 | -0.023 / 2.58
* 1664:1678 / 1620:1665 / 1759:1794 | -0.103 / 2.79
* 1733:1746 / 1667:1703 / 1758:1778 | -0.037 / 2.65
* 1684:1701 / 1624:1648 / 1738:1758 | -0.045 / 2.71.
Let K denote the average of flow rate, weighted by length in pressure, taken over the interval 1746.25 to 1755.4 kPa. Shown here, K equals 2.53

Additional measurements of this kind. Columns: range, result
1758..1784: 2.52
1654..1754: 2.82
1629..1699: 2.91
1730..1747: 2.73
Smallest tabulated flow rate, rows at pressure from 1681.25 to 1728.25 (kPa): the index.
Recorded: 2.555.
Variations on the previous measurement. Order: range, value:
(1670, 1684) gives 2.714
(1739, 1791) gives 2.401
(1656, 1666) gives 2.952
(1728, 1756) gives 2.402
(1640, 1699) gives 2.643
